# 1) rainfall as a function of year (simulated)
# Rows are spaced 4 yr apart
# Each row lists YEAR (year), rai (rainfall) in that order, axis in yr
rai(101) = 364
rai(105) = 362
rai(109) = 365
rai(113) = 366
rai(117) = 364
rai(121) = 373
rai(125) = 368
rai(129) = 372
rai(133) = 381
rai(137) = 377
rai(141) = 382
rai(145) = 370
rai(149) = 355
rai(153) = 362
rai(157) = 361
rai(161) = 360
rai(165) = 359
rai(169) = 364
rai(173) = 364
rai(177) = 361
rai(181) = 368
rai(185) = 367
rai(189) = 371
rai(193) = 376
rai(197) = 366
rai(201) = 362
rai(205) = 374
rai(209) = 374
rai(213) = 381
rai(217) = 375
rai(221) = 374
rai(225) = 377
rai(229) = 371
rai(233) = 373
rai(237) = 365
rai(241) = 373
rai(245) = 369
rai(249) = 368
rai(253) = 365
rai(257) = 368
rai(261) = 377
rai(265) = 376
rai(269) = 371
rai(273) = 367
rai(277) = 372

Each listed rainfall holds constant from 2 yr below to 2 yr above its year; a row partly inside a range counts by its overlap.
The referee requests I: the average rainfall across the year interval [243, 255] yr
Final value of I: 367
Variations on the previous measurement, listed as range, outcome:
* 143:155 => 362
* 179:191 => 369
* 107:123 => 367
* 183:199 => 370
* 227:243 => 370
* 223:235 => 374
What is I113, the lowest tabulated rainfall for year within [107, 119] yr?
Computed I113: 364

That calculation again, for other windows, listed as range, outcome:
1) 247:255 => 365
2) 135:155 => 355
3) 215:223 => 374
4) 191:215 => 362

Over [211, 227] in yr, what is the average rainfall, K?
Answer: 377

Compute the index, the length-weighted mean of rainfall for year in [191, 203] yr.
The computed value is 368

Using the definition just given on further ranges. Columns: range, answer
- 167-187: 365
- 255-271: 373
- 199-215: 373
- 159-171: 361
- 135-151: 371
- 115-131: 369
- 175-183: 364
